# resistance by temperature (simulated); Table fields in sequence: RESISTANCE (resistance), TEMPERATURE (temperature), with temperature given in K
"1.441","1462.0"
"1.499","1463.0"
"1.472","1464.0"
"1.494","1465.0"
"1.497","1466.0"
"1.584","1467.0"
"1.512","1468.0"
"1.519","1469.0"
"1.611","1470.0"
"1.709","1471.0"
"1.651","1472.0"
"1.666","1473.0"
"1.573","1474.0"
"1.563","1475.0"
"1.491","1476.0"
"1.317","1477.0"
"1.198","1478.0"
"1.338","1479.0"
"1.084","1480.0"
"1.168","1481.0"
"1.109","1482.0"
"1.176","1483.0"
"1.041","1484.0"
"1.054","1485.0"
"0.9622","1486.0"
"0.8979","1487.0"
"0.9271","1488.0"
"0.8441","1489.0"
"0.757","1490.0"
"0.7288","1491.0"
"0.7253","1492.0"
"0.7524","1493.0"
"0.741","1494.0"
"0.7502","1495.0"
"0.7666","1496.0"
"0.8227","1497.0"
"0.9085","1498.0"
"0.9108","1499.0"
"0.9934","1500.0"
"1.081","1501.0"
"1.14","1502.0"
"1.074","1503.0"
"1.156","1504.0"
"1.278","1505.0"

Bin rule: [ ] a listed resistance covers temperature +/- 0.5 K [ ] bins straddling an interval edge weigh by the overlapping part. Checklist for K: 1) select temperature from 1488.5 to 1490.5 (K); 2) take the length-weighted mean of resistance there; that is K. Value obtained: 0.801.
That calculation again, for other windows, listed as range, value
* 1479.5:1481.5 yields 1.13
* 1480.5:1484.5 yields 1.12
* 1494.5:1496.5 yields 0.758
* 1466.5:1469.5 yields 1.54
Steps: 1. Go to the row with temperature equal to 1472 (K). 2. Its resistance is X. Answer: 1.651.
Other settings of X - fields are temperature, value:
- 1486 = 0.9622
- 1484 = 1.041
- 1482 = 1.109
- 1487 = 0.8979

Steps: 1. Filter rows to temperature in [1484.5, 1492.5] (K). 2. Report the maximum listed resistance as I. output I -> 1.054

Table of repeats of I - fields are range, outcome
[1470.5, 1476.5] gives 1.709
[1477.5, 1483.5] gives 1.338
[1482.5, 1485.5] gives 1.176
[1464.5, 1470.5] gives 1.611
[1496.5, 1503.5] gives 1.14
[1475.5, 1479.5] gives 1.491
